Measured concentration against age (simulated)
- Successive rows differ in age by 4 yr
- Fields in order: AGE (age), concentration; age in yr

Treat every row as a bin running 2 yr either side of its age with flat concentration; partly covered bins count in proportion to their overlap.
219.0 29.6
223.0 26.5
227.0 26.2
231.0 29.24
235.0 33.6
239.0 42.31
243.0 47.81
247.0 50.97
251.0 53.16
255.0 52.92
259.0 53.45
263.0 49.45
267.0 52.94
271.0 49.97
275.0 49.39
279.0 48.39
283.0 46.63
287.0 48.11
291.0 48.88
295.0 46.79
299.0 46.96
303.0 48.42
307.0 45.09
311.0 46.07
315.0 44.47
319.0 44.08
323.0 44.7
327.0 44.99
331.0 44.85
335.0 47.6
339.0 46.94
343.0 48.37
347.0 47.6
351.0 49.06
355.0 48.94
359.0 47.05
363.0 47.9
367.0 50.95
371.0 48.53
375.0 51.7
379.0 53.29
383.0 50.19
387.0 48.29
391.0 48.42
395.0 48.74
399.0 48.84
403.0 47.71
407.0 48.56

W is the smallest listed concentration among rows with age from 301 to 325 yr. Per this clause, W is 44.08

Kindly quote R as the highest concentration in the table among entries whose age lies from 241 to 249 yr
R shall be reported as 50.97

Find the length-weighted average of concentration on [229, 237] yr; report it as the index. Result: 31.4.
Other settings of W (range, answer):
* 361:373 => 47.9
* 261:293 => 46.63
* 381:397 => 48.29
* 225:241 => 26.2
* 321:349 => 44.7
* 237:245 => 42.31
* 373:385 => 50.19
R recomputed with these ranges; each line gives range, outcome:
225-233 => 29.24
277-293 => 48.88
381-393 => 50.19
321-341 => 47.6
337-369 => 50.95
